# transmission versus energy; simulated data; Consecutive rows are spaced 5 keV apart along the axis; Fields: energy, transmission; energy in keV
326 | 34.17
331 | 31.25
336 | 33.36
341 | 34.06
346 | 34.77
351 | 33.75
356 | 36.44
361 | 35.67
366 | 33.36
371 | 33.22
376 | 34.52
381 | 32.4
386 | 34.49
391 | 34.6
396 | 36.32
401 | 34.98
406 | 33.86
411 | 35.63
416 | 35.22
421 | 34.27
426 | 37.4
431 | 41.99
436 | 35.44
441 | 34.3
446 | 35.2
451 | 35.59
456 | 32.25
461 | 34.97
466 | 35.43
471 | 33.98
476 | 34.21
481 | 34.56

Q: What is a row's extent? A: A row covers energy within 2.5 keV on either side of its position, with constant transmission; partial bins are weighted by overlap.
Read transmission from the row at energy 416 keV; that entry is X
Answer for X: 35.22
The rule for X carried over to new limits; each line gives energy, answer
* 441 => 34.3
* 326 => 34.17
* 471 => 33.98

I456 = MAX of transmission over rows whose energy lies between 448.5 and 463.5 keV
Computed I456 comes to 35.59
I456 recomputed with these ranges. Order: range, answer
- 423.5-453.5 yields 41.99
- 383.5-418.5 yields 36.32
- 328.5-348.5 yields 34.77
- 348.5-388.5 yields 36.44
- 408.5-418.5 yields 35.63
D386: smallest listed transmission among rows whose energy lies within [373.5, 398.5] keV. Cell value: 32.4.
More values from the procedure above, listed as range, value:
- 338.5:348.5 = 34.06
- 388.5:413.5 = 33.86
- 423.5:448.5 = 34.3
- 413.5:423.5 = 34.27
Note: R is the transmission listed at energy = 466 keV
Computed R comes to 35.43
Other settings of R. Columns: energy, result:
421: 34.27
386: 34.49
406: 33.86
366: 33.36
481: 34.56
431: 41.99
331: 31.25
